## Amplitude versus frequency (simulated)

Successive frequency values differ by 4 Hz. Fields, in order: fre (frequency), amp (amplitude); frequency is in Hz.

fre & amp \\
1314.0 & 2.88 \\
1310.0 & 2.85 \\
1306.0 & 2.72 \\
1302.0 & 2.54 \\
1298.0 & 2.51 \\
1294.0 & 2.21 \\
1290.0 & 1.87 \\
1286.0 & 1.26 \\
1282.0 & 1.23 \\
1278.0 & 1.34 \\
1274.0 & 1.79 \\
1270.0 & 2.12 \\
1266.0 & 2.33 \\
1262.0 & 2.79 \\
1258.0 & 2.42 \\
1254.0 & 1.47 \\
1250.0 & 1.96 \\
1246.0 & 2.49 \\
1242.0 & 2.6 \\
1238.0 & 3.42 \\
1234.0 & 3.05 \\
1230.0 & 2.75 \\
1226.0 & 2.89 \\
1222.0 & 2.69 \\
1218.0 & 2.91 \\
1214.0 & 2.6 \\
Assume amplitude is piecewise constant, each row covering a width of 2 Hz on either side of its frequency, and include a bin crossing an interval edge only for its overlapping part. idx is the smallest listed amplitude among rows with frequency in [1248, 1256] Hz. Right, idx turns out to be 1.47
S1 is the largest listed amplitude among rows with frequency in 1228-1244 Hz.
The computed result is 3.42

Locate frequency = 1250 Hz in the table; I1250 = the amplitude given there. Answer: 1.96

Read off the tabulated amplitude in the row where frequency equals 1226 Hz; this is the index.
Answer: 2.89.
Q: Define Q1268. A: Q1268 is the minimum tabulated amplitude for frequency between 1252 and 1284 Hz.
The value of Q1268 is 1.23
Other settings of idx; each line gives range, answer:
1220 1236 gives 2.69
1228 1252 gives 1.96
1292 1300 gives 2.21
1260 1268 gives 2.33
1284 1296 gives 1.26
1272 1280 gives 1.34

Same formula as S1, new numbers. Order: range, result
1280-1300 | 2.51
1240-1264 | 2.79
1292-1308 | 2.72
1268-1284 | 2.12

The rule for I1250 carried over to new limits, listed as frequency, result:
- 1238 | 3.42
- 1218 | 2.91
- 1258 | 2.42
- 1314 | 2.88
